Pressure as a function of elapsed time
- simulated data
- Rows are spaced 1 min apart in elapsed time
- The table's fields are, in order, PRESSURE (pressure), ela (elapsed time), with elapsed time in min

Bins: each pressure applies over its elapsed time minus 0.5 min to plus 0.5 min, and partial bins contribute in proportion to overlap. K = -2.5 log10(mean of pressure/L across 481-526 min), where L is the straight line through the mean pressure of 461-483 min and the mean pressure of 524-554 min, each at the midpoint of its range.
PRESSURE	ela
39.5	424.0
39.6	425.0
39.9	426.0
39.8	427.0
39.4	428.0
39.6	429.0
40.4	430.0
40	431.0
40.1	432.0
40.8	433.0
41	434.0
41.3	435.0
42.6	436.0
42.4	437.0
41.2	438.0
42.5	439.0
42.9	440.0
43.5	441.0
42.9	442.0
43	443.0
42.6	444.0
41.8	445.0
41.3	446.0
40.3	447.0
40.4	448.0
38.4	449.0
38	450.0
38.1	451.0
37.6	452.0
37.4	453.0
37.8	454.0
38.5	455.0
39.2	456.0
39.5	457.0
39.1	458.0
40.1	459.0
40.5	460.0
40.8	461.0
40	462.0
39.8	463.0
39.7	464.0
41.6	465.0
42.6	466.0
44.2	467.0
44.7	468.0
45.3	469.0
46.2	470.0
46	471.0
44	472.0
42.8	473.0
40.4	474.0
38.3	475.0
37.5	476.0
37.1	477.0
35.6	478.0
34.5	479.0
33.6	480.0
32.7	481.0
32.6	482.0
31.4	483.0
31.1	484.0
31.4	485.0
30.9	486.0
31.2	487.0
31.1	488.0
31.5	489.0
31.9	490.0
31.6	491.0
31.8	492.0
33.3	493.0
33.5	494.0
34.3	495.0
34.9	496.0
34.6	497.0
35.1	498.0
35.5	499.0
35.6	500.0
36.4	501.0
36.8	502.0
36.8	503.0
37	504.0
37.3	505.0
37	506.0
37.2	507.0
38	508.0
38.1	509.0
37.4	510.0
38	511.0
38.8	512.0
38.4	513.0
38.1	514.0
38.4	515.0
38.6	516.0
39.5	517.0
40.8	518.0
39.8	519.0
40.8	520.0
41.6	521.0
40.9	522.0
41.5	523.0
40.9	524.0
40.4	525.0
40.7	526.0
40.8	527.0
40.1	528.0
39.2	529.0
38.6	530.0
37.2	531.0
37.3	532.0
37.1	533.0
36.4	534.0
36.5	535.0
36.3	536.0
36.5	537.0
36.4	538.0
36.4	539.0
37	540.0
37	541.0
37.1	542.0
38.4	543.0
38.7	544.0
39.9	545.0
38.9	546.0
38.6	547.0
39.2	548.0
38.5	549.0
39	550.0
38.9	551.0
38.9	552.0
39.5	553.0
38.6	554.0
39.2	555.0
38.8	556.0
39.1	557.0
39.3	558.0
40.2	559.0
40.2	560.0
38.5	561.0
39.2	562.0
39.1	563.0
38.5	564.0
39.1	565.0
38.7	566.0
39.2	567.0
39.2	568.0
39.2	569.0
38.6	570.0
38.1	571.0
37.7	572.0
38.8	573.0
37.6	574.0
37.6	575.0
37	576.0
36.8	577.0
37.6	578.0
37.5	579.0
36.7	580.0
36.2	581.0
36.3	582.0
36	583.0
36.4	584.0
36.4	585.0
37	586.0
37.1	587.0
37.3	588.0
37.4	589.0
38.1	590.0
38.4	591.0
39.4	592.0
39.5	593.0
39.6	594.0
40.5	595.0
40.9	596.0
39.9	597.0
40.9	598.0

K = 0.083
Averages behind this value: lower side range 39.8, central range 36.2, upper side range 38.3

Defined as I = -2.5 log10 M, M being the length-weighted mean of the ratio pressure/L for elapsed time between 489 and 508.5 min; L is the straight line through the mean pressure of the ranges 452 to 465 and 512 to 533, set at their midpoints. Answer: 0.13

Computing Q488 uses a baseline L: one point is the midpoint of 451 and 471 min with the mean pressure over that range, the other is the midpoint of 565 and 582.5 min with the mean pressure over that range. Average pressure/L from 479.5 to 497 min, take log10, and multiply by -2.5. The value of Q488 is 0.23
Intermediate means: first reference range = 40.8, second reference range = 37.8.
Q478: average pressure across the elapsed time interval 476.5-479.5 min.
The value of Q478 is 35.7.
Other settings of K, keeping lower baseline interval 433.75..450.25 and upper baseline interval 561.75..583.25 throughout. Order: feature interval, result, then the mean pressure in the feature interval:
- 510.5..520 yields 0.01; 39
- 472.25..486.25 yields 0.15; 35.2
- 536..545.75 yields 0.04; 37.5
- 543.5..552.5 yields -0.01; 39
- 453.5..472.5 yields -0.01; 41.6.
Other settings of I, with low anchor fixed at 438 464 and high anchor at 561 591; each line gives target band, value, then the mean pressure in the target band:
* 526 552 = 0.01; 38.1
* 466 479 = -0.05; 41.6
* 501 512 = 0.05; 37.4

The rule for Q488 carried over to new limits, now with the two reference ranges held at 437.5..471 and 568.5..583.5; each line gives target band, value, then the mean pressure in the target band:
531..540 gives 0.06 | 36.7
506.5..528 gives -0.01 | 39.5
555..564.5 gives -0.04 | 39.2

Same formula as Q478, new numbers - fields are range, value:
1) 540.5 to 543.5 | 37.5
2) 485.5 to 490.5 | 31.3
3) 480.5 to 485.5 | 31.8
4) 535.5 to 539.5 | 36.4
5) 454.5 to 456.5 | 38.9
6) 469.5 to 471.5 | 46.1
